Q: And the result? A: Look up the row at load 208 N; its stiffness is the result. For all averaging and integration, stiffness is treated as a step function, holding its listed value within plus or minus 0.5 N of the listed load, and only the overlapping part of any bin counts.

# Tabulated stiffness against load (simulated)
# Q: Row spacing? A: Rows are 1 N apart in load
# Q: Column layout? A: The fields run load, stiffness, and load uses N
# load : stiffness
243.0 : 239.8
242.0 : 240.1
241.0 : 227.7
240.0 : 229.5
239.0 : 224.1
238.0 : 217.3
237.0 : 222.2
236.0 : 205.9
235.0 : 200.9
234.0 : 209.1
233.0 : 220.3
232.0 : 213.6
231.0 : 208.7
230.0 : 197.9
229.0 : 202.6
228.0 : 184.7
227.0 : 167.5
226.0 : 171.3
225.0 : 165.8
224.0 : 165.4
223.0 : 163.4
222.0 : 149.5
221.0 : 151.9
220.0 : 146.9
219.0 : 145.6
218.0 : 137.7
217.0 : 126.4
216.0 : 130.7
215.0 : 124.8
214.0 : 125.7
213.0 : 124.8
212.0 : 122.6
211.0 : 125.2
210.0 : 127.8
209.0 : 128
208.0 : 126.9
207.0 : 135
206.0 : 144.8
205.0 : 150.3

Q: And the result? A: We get 126.9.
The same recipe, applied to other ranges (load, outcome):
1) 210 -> 127.8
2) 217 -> 126.4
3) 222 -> 149.5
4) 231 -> 208.7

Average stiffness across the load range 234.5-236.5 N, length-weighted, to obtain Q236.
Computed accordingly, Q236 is 203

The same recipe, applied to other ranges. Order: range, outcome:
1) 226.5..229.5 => 185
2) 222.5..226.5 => 166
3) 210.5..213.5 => 124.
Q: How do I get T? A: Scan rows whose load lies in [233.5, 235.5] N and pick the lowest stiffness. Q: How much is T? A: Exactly 200.9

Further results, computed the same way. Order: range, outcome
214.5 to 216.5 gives 124.8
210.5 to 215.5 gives 122.6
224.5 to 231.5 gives 165.8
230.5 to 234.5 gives 208.7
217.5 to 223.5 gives 137.7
